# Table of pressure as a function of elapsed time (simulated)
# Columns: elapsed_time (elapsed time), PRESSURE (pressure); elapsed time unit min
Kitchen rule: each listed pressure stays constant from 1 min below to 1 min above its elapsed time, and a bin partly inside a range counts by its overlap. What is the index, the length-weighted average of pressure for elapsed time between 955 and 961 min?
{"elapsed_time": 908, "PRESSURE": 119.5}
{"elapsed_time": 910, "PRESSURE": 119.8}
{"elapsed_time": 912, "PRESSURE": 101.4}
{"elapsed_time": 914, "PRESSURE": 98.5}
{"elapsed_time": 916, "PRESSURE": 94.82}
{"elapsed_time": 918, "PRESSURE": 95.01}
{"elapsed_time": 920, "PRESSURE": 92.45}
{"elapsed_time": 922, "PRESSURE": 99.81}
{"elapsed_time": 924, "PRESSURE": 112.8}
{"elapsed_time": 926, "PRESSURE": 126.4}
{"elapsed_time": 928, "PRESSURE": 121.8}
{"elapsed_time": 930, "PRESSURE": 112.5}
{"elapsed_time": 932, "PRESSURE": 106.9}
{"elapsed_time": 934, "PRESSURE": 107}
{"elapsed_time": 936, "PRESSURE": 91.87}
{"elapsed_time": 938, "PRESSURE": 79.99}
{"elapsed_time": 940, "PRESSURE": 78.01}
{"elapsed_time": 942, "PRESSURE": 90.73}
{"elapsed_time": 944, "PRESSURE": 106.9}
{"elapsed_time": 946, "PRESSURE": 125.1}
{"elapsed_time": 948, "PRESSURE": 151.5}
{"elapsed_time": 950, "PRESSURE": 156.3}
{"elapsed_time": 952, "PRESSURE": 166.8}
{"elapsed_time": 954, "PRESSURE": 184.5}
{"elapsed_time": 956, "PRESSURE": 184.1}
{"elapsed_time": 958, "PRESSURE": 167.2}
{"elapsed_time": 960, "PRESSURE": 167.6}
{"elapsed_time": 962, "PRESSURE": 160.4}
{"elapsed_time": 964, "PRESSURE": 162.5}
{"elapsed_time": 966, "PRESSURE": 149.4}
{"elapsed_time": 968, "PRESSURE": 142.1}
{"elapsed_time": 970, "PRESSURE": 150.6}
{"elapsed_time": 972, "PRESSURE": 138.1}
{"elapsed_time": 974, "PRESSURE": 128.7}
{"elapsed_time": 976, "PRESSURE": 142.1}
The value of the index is 173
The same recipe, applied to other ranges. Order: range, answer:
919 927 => 108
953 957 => 184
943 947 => 116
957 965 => 164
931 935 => 107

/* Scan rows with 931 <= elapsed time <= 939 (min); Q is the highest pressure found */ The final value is 107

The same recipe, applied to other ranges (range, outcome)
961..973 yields 162.5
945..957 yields 184.5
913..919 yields 98.5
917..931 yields 126.4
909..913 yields 119.8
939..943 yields 90.73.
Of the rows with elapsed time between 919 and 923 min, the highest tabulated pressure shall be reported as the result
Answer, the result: 99.81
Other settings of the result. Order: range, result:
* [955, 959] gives 184.1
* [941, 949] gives 151.5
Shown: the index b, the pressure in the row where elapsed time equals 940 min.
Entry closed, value 78.01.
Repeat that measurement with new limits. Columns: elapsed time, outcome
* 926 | 126.4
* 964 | 162.5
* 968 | 142.1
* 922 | 99.81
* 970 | 150.6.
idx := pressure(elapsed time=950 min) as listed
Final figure 156.3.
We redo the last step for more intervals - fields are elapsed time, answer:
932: 106.9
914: 98.5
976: 142.1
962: 160.4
